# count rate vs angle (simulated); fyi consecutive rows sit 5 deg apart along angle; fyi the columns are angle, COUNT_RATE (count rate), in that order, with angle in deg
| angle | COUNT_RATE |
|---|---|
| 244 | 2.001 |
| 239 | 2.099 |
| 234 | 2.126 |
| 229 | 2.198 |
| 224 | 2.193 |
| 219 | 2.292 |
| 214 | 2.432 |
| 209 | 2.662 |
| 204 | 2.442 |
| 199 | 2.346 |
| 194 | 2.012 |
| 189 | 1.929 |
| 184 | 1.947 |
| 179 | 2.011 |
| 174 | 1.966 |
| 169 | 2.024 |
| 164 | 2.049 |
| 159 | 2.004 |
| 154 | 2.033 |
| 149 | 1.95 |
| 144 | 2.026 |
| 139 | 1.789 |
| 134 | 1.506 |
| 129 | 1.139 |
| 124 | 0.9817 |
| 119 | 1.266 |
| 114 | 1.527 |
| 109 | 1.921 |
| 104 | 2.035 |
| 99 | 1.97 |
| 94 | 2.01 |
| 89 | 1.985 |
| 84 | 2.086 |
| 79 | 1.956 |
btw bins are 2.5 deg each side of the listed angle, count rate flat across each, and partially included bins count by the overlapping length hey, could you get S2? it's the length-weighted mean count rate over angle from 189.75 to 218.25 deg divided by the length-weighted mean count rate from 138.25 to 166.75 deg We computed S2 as 1.18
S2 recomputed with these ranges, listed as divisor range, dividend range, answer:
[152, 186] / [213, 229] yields 1.14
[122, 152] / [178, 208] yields 1.36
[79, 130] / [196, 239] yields 1.35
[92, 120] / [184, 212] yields 1.24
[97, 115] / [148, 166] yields 1.07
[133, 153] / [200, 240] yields 1.25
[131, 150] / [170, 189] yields 1.10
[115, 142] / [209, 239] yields 1.67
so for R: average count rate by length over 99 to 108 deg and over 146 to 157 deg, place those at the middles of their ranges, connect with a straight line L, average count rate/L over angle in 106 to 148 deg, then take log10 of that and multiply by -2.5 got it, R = 0.281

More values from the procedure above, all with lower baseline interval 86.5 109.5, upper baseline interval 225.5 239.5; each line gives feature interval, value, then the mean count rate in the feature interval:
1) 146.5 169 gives 0.027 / 2.01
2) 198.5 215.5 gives -0.173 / 2.49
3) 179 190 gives 0.074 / 1.96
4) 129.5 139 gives 0.328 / 1.5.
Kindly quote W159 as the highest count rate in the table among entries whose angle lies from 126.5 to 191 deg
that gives 2.049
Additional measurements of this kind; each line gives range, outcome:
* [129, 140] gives 1.789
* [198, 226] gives 2.662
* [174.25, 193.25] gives 2.011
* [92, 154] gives 2.035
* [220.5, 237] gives 2.198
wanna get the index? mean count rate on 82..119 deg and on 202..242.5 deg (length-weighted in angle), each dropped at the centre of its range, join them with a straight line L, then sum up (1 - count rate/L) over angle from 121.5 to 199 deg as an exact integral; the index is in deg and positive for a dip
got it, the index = 9.4 deg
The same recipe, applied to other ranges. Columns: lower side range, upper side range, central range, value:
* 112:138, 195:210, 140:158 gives -3.7 deg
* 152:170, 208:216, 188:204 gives 1.4 deg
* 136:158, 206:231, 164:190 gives 1.6 deg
